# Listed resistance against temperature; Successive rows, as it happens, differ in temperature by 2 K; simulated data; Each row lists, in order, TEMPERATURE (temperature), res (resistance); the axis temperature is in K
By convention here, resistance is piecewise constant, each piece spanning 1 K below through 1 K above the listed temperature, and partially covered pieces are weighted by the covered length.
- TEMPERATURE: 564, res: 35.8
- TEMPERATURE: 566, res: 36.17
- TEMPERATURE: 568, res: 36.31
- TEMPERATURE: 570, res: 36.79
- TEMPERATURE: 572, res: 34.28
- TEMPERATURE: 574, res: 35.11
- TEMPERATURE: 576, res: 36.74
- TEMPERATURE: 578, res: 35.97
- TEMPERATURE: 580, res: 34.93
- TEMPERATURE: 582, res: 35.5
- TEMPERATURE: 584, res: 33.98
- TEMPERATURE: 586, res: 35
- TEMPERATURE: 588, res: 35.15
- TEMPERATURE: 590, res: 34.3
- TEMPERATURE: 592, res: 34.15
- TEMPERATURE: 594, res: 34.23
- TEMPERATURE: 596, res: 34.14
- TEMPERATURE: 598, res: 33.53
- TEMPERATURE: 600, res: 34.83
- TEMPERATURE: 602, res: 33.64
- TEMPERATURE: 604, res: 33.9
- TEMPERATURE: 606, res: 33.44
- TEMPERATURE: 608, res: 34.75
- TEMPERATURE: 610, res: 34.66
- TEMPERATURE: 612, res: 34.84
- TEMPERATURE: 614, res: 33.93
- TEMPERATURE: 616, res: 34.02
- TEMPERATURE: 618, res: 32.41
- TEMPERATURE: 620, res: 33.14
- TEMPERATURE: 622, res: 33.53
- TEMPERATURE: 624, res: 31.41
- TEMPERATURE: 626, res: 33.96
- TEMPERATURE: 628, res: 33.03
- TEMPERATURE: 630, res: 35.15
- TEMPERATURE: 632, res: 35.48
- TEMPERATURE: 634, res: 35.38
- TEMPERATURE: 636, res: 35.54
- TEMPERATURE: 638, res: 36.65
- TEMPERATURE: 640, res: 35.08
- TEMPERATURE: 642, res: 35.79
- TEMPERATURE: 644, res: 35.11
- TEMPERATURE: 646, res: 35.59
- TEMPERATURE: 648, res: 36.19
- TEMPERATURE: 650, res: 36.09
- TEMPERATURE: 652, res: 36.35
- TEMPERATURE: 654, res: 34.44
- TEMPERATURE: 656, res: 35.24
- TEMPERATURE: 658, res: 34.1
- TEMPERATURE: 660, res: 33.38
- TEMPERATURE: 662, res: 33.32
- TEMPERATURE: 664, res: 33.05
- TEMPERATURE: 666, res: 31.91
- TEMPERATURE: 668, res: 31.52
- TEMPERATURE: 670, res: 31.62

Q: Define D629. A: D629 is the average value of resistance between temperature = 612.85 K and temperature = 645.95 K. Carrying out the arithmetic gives 34.4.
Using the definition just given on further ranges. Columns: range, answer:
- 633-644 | 35.6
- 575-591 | 35.2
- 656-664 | 33.7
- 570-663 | 34.6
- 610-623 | 33.7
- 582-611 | 34.3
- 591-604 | 34.1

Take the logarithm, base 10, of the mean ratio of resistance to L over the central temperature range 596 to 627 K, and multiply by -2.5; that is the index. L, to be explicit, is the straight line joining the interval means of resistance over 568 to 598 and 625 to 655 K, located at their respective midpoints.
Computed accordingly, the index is 0.04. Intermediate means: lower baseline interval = 35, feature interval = 33.7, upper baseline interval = 35.3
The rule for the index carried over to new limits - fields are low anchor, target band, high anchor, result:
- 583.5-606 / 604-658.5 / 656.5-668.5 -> -0.03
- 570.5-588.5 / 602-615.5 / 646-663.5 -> 0.03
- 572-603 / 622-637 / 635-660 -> 0.03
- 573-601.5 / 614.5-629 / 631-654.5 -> 0.07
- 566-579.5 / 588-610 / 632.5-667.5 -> 0.04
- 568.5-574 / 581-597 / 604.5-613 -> 0.01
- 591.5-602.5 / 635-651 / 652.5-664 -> -0.05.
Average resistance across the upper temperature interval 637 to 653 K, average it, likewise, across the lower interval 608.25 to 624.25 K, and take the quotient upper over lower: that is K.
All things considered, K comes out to 1.07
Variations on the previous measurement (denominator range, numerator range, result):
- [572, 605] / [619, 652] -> 1.01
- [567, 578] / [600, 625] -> 0.94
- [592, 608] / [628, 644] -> 1.04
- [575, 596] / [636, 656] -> 1.02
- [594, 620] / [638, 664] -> 1.03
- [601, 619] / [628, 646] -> 1.04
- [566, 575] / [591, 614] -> 0.96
